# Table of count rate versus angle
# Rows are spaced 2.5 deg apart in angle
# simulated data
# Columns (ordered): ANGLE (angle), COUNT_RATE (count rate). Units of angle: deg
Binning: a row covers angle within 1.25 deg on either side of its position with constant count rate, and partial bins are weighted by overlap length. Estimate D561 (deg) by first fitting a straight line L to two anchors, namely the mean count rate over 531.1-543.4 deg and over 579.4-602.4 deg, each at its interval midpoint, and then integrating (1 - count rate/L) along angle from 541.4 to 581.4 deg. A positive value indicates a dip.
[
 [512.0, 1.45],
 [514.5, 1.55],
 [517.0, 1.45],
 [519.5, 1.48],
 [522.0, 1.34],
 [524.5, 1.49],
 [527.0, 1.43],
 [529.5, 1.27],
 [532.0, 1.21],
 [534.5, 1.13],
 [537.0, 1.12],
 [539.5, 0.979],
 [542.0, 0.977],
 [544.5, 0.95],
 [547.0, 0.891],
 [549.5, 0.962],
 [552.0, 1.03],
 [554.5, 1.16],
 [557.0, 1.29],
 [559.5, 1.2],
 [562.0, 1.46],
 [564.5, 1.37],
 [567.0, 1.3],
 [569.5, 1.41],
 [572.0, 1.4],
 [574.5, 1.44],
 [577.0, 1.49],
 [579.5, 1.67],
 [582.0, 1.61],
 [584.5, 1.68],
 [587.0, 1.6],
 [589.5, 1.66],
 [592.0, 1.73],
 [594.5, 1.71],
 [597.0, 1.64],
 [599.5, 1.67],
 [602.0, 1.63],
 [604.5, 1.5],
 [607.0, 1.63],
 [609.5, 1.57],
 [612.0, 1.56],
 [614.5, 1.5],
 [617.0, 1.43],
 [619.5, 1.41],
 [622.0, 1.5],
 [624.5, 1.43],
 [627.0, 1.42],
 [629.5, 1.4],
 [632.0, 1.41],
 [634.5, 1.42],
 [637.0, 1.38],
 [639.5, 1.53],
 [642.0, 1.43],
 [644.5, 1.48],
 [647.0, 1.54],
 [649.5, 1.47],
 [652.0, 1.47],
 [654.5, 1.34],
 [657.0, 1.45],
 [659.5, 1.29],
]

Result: 2.7 deg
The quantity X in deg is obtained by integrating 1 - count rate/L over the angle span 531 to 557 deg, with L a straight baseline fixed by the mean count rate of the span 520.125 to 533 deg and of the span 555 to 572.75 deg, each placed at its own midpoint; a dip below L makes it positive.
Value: 5.7 deg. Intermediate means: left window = 1.36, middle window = 1.05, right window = 1.34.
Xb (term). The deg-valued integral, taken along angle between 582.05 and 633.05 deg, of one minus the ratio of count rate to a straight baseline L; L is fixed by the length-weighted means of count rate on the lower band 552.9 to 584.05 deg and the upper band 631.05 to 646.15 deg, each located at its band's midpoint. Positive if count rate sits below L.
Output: -4.7 deg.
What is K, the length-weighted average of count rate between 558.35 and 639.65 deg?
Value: 1.51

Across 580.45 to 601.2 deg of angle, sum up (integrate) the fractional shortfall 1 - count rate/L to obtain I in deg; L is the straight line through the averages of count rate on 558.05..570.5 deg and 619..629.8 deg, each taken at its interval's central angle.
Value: -4.1 deg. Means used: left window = 1.35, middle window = 1.66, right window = 1.44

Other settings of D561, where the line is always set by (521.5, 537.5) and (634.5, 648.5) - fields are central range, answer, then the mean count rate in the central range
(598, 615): -2.08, 1.58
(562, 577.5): -0.56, 1.4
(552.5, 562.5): 0.67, 1.25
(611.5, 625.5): -0.36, 1.47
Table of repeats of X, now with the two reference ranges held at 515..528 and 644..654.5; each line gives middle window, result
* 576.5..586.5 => -1.12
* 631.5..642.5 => 0.26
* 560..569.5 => 0.57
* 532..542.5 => 2.70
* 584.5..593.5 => -1.28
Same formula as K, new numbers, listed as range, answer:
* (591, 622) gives 1.58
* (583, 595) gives 1.67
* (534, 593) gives 1.31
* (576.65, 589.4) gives 1.62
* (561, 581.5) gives 1.45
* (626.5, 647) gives 1.44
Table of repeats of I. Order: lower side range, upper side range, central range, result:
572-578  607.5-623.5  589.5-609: -2.14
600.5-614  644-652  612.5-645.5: 1.89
